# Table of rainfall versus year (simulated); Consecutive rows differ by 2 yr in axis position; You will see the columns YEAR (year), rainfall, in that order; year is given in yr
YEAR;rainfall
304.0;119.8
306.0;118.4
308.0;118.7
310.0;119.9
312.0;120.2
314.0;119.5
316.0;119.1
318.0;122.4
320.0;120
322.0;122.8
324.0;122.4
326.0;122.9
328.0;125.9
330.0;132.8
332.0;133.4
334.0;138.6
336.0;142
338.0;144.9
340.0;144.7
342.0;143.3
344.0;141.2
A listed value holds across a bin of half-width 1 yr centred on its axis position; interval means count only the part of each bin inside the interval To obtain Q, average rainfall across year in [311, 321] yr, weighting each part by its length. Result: 120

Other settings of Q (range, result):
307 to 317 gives 119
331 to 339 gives 140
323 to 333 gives 127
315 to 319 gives 121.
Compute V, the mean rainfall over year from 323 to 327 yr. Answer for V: 123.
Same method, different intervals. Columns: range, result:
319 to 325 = 122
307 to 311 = 119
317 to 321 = 121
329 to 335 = 135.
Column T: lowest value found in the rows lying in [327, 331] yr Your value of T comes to 125.9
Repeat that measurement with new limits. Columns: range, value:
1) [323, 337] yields 122.4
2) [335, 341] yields 142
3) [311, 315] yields 119.5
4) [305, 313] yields 118.4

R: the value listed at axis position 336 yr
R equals 142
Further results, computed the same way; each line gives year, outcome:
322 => 122.8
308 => 118.7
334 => 138.6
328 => 125.9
